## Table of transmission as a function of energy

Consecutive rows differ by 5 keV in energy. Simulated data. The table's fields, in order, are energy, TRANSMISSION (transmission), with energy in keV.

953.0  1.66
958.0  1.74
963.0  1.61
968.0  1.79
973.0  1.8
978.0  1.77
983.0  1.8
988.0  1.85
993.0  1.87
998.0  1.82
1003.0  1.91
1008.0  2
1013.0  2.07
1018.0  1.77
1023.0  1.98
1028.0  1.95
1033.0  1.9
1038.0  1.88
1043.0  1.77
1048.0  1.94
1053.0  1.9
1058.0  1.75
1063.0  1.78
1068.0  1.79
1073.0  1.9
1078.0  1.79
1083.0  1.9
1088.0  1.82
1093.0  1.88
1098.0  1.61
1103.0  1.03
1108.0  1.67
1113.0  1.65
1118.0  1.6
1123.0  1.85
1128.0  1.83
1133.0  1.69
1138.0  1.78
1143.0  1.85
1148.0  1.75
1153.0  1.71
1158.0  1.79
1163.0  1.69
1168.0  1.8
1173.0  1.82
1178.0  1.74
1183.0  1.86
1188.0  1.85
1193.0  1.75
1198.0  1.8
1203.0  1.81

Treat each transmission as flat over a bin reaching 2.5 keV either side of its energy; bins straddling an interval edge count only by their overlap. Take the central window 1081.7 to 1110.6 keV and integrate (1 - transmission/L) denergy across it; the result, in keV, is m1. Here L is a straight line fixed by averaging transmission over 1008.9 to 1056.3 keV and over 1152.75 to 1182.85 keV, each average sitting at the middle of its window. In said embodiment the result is 3.2 keV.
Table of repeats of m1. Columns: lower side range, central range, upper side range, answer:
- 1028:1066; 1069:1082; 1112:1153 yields -0.2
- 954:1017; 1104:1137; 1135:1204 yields 2.0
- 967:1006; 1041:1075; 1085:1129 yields -2.1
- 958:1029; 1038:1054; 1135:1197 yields -0.3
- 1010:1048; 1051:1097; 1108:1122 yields -1.3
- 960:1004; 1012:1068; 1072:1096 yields -1.4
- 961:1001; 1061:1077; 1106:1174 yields -0.5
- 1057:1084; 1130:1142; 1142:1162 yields 0.1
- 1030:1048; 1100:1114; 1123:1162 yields 2.9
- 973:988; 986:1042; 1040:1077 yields -2.9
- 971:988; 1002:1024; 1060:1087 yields -1.7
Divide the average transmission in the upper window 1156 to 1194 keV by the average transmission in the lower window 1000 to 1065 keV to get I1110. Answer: 0.95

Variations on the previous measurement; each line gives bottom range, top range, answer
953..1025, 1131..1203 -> 0.97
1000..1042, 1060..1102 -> 0.92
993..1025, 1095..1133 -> 0.84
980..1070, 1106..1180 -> 0.93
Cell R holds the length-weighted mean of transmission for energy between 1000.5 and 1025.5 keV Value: 1.95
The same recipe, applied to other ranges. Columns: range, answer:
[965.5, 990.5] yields 1.8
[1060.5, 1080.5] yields 1.81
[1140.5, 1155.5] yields 1.77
